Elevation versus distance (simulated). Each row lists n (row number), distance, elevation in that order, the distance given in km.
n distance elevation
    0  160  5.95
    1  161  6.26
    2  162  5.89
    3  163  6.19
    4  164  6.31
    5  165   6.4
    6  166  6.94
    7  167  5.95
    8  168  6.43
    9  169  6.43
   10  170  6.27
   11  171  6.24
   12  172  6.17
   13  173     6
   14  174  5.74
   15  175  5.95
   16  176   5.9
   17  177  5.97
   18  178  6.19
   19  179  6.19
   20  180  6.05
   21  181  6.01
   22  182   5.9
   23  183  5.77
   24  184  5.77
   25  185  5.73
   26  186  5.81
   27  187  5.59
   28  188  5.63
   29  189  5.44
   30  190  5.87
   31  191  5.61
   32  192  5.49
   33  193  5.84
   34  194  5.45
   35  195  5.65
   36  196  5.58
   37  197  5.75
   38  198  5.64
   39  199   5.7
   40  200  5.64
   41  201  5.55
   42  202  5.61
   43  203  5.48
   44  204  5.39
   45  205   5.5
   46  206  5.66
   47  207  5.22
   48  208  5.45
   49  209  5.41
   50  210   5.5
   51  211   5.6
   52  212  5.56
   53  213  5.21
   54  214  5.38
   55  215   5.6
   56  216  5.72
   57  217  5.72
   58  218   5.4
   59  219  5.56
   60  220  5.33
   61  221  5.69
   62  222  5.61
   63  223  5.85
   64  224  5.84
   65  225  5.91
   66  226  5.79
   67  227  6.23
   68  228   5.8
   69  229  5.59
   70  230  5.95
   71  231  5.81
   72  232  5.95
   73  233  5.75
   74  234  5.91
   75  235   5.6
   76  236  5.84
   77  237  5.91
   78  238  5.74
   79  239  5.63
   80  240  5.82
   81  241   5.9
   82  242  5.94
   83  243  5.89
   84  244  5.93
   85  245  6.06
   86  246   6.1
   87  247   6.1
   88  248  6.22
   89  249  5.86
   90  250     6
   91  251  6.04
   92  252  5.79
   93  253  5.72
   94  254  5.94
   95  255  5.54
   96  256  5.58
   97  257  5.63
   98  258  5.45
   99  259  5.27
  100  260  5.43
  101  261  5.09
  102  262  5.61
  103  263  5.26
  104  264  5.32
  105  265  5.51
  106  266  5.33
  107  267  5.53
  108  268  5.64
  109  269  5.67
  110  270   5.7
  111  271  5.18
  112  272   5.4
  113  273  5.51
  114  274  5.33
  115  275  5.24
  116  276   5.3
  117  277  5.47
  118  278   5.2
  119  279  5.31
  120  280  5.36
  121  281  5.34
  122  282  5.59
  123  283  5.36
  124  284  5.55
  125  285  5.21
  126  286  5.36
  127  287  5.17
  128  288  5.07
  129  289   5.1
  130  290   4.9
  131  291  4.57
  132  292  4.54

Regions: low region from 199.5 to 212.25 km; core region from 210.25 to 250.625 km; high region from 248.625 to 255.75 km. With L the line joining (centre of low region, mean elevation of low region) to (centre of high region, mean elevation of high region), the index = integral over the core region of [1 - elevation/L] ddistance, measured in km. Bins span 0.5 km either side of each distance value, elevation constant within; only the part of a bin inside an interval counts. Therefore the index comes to -0.7 km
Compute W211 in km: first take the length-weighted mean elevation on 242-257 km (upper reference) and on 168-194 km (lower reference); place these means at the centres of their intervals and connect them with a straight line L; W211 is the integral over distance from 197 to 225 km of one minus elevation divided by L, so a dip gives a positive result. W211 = 1.64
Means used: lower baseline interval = 5.9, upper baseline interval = 5.9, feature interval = 5.56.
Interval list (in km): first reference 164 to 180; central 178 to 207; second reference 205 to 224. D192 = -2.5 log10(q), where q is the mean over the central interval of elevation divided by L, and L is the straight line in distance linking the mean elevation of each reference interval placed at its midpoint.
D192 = 0.03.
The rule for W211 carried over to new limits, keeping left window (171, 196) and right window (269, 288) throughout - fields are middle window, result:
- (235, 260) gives -1.4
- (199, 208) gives 0.3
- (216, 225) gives 0.0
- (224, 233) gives -0.4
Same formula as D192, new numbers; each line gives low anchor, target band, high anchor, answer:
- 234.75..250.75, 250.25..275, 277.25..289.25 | 0.02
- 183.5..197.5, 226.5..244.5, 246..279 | -0.05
